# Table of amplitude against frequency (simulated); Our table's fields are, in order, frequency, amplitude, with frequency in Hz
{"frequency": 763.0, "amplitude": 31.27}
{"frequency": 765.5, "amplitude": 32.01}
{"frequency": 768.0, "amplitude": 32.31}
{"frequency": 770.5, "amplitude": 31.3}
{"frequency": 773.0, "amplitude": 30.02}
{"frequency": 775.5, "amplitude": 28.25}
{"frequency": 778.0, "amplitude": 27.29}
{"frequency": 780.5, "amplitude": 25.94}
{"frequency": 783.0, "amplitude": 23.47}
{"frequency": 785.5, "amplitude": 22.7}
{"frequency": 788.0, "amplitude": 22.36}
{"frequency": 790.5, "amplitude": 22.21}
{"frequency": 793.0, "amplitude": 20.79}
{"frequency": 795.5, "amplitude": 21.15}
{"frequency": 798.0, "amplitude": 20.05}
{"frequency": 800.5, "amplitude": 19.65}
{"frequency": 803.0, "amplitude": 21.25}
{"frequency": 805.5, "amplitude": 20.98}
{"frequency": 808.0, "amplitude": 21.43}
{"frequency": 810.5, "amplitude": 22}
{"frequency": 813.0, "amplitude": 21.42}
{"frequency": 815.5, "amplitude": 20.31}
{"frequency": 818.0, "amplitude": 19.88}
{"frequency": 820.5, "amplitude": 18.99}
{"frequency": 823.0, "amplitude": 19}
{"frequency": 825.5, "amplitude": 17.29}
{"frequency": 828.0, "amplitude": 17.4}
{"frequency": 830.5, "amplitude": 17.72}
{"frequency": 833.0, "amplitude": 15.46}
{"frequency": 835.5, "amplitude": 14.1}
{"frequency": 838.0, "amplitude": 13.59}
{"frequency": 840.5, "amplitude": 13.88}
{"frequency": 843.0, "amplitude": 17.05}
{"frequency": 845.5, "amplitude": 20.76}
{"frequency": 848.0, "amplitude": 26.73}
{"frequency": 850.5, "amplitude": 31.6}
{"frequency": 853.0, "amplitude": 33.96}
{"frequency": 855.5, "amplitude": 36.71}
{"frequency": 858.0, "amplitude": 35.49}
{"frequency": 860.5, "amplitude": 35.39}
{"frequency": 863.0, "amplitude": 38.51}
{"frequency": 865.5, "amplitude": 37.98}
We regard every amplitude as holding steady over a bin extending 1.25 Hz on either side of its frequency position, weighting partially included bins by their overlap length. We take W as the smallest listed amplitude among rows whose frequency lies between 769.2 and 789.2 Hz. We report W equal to 22.36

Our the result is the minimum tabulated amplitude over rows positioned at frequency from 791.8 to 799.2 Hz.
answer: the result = 20.05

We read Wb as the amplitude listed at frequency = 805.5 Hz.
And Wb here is 20.98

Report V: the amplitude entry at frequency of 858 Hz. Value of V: 35.49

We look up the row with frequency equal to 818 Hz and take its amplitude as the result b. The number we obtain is 19.88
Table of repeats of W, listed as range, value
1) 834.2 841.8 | 13.59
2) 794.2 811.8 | 19.65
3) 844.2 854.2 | 20.76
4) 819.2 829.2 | 17.29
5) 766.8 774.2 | 30.02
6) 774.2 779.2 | 27.29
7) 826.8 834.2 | 15.46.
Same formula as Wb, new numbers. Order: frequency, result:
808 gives 21.43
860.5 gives 35.39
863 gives 38.51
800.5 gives 19.65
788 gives 22.36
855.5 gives 36.71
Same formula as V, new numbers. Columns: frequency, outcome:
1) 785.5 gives 22.7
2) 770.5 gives 31.3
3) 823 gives 19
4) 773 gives 30.02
